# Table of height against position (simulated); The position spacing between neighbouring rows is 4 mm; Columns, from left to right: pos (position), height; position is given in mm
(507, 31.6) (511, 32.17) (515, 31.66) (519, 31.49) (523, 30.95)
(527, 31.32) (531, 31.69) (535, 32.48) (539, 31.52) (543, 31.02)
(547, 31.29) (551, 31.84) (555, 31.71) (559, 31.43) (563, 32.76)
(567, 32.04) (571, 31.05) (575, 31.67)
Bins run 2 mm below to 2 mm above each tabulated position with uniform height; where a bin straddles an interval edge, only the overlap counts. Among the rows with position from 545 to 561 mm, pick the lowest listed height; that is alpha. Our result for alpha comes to 31.29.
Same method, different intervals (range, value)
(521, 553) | 30.95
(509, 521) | 31.49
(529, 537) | 31.69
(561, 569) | 32.04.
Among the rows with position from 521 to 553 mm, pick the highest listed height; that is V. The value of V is 32.48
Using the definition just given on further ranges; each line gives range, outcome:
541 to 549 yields 31.29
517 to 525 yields 31.49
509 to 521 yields 32.17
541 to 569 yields 32.76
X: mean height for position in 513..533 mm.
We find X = 31.4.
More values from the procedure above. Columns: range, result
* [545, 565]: 31.8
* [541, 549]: 31.2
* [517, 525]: 31.2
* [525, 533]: 31.5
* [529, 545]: 31.7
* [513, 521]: 31.6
